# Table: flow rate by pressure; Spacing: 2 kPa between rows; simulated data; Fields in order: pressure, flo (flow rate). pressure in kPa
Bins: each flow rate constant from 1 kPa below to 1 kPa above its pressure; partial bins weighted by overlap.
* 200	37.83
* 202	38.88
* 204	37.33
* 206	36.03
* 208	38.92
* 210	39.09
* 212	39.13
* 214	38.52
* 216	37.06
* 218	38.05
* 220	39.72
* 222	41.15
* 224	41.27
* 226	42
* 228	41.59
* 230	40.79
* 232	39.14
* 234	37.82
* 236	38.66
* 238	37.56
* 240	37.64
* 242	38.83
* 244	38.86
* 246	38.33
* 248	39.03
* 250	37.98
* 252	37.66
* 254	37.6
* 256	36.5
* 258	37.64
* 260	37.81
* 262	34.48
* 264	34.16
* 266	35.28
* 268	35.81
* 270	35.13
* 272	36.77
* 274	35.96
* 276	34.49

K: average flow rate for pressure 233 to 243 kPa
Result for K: 38.1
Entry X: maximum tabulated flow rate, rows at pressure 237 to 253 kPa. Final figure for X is 39.03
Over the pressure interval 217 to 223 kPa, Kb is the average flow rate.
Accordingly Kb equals 39.6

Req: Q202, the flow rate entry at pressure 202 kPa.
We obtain 38.88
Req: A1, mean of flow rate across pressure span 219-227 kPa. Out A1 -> 41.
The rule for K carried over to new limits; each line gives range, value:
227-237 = 39.6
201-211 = 38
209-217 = 38.5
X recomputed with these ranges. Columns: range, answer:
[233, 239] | 38.66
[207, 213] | 39.13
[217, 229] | 42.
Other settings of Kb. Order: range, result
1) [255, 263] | 36.6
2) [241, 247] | 38.7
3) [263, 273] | 35.4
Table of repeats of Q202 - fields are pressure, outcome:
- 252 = 37.66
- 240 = 37.64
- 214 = 38.52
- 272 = 36.77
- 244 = 38.86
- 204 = 37.33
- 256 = 36.5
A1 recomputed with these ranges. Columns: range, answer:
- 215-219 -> 37.6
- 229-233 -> 40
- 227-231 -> 41.2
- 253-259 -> 37.2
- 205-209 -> 37.5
